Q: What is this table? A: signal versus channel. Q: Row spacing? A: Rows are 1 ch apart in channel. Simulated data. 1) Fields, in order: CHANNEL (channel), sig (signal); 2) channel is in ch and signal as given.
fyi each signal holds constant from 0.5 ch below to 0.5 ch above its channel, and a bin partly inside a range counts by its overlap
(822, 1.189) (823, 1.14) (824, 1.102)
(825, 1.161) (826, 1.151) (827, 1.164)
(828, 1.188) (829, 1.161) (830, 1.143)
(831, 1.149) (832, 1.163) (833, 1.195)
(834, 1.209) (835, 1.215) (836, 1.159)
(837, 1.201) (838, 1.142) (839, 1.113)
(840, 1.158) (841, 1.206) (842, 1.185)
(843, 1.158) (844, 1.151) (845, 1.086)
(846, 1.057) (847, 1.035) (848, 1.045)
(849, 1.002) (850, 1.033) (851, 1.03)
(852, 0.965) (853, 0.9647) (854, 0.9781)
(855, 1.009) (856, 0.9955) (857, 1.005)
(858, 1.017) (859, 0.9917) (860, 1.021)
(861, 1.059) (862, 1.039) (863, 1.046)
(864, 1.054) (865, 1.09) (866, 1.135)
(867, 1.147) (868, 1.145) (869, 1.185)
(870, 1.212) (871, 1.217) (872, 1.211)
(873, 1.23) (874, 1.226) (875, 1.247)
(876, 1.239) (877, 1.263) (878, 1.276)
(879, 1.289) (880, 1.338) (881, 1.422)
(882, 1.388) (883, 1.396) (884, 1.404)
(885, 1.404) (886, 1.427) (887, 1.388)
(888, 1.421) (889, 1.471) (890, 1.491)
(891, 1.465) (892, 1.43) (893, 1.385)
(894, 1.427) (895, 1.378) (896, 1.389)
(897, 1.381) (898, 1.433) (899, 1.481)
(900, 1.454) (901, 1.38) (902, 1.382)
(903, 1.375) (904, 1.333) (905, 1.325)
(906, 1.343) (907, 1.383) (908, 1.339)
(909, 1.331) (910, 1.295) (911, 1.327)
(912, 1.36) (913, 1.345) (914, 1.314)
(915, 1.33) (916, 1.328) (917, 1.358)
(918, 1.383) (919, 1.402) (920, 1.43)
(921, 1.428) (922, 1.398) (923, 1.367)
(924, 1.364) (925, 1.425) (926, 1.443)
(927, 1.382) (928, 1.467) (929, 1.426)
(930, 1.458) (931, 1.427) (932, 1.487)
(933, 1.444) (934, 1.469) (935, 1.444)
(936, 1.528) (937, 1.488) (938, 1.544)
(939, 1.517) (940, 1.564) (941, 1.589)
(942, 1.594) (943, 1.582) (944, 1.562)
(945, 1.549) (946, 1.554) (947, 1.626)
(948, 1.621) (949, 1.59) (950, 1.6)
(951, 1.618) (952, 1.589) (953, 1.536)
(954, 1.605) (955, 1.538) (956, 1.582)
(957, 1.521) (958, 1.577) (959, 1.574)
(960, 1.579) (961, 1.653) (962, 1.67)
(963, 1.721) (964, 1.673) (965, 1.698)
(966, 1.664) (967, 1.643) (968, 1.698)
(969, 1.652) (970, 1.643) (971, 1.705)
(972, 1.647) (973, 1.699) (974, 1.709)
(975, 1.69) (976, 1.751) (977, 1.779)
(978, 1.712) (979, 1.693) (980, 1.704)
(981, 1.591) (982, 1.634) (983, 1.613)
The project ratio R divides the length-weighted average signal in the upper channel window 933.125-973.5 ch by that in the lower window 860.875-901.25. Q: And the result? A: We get 1.22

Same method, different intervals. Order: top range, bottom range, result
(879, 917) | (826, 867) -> 1.26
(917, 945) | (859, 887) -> 1.20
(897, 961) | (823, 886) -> 1.27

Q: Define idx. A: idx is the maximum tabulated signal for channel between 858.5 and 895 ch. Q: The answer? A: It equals 1.491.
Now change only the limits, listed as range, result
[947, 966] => 1.721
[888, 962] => 1.67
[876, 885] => 1.422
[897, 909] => 1.481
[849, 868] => 1.147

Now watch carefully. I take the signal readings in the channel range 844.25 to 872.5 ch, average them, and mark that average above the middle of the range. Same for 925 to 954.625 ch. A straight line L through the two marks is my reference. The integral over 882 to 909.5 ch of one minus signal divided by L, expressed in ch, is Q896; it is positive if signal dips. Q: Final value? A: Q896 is -2.7 ch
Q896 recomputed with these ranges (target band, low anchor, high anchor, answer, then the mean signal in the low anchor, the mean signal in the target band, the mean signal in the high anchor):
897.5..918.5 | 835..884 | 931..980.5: 0.2 ch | 1.14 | 1.36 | 1.61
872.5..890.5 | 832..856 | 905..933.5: -1.6 ch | 1.1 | 1.35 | 1.38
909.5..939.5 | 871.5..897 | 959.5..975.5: 2.0 ch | 1.36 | 1.41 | 1.67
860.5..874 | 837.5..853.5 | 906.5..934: 0.4 ch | 1.08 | 1.14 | 1.39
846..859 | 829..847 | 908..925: 2.0 ch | 1.15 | 1.01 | 1.36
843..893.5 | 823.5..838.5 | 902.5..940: 3.1 ch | 1.17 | 1.19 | 1.4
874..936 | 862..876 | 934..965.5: -1.9 ch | 1.16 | 1.39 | 1.58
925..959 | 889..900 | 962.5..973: 1.3 ch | 1.43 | 1.53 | 1.68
